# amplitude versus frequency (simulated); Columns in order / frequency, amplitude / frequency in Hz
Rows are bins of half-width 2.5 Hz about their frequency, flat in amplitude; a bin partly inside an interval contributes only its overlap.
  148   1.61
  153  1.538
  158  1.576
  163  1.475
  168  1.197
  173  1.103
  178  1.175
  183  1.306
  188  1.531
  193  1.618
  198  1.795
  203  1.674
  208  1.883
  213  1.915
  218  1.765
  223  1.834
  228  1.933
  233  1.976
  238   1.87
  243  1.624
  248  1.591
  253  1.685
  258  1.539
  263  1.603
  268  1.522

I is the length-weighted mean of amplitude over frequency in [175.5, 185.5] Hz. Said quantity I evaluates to 1.24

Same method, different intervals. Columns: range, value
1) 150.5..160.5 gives 1.56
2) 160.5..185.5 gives 1.25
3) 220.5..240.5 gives 1.9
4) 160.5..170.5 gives 1.34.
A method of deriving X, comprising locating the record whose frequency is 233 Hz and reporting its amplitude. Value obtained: 1.976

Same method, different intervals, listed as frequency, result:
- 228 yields 1.933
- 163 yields 1.475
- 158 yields 1.576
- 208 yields 1.883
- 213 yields 1.915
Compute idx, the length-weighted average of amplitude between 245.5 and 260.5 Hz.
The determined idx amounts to 1.61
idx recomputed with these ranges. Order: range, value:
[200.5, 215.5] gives 1.82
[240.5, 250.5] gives 1.61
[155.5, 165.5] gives 1.53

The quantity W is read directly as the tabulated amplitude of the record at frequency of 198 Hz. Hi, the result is 1.795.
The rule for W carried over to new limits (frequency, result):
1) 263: 1.603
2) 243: 1.624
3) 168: 1.197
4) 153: 1.538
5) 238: 1.87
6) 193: 1.618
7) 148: 1.61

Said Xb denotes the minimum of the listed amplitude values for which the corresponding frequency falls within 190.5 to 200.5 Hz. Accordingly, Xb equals 1.618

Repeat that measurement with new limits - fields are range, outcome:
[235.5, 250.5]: 1.591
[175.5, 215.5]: 1.175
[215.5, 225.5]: 1.765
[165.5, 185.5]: 1.103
